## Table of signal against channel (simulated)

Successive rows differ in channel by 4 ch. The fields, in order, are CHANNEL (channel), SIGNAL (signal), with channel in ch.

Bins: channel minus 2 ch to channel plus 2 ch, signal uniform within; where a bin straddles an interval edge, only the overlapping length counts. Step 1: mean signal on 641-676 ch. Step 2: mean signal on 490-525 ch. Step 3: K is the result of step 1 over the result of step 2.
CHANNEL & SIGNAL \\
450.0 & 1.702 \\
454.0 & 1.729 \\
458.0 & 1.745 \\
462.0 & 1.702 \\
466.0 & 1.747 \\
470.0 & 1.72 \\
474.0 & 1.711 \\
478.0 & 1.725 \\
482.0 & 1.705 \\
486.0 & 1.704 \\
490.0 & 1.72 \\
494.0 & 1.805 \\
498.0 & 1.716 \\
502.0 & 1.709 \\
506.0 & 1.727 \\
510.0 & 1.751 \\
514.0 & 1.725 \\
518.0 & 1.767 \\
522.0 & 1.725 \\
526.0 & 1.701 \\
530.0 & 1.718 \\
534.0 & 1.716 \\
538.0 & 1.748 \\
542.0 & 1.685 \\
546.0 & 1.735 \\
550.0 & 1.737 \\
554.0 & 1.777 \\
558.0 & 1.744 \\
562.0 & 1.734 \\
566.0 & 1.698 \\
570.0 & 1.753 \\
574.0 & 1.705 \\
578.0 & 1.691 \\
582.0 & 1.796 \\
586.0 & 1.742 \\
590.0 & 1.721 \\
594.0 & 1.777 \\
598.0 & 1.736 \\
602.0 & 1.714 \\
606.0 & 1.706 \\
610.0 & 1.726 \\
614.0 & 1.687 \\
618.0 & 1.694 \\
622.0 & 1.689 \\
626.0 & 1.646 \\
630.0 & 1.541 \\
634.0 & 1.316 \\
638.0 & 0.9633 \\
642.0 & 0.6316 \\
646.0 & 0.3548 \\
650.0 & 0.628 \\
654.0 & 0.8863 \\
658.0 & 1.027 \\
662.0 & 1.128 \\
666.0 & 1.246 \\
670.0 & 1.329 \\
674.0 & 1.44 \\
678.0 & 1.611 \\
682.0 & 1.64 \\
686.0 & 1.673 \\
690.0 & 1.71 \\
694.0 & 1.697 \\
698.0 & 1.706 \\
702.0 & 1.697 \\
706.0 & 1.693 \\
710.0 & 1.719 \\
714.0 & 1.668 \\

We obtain 0.56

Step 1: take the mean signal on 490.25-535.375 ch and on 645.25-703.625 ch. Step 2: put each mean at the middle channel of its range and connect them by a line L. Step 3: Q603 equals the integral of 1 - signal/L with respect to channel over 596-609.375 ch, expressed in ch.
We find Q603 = -1.8 ch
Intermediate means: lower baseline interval 1.73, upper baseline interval 1.34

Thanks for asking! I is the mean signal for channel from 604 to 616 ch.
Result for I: 1.71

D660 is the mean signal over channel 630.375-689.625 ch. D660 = 1.16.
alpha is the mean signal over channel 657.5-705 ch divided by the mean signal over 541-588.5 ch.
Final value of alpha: 0.87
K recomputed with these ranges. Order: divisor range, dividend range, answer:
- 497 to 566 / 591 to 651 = 0.81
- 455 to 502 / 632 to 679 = 0.60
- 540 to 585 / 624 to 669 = 0.60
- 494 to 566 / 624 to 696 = 0.72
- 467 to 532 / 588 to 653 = 0.81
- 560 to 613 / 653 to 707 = 0.85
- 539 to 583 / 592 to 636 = 0.96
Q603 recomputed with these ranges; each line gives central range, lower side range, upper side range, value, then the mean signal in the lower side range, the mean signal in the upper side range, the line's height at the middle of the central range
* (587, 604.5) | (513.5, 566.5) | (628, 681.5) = -3.8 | 1.73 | 1.1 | 1.42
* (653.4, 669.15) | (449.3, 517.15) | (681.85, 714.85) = 5.5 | 1.73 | 1.69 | 1.7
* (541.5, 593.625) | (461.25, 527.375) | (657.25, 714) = -2.5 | 1.73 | 1.54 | 1.66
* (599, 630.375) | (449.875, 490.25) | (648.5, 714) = -3.2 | 1.72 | 1.44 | 1.53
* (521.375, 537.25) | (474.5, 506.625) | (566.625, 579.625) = 0.0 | 1.73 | 1.72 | 1.72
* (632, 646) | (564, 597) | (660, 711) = 6.5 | 1.74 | 1.56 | 1.64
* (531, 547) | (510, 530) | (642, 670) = -1.1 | 1.73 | 0.893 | 1.61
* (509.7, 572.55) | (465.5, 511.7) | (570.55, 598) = 0.1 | 1.73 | 1.74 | 1.73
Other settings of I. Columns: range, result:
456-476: 1.73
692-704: 1.7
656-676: 1.23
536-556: 1.74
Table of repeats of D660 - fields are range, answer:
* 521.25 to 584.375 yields 1.73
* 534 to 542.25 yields 1.72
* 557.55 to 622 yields 1.72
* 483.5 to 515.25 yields 1.73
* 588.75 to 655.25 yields 1.38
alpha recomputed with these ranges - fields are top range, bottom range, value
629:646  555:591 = 0.58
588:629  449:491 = 0.99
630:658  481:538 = 0.50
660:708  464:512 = 0.90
